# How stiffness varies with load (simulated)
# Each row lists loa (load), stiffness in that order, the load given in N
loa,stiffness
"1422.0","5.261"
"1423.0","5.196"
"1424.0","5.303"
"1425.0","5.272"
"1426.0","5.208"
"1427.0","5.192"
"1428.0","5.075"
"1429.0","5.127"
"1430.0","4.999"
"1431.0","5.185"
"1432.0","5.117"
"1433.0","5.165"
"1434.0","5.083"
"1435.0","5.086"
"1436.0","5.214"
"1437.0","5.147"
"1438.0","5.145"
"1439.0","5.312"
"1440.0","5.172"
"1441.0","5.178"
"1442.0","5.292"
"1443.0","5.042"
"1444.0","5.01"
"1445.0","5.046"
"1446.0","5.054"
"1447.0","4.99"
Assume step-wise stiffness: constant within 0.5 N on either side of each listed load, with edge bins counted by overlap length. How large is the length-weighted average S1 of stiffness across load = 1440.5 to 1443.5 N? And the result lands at 5.17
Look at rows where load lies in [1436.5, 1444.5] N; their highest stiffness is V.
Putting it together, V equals 5.312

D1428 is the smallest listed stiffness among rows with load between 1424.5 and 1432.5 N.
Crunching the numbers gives 4.999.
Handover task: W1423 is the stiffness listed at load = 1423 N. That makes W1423 5.196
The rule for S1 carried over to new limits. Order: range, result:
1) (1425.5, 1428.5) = 5.16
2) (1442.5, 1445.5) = 5.03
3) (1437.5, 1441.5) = 5.2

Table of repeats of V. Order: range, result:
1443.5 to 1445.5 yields 5.046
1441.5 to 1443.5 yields 5.292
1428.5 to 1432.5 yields 5.185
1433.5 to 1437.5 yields 5.214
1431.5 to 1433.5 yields 5.165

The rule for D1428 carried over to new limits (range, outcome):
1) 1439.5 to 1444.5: 5.01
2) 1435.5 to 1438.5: 5.145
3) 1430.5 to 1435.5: 5.083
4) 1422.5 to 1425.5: 5.196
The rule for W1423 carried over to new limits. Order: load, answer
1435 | 5.086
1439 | 5.312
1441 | 5.178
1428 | 5.075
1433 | 5.165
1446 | 5.054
